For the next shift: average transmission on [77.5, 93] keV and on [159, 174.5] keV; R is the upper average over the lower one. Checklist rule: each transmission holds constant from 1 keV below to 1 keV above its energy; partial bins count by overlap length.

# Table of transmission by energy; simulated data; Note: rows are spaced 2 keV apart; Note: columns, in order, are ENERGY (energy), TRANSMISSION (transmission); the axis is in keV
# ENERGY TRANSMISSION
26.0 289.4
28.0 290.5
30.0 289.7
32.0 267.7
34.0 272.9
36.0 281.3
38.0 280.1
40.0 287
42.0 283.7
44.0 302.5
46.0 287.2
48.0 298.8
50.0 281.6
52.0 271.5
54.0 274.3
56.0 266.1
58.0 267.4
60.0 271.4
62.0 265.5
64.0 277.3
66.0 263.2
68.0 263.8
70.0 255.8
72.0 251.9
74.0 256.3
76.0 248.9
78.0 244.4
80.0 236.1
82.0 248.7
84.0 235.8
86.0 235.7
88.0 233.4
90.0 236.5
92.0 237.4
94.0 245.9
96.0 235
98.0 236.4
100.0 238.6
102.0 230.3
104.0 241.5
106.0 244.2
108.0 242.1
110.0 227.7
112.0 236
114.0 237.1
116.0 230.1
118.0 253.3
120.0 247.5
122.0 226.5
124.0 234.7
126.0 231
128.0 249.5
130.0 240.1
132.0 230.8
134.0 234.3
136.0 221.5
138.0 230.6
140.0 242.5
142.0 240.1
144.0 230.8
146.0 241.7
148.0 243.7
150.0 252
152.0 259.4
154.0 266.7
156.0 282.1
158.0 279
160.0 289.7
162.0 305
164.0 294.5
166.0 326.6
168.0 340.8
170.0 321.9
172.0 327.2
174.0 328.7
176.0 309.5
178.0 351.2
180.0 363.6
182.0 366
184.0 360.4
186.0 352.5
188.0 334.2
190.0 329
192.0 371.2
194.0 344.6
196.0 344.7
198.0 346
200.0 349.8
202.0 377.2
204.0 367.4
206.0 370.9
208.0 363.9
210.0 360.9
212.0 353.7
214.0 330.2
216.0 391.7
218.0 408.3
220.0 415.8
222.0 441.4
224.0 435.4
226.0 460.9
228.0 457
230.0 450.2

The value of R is 1.33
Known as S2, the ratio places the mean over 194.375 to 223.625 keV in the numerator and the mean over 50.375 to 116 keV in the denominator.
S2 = 1.5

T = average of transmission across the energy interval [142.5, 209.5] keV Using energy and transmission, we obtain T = 321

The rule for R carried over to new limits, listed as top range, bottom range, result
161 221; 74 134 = 1.47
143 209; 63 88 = 1.28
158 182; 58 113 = 1.31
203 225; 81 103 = 1.62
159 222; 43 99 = 1.35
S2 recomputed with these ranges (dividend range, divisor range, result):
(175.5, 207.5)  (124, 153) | 1.48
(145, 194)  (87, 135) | 1.32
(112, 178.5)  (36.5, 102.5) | 1.02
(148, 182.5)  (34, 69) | 1.11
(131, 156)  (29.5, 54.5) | 0.86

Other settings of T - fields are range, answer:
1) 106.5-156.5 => 241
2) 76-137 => 238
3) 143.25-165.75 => 270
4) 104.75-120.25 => 239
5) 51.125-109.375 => 250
